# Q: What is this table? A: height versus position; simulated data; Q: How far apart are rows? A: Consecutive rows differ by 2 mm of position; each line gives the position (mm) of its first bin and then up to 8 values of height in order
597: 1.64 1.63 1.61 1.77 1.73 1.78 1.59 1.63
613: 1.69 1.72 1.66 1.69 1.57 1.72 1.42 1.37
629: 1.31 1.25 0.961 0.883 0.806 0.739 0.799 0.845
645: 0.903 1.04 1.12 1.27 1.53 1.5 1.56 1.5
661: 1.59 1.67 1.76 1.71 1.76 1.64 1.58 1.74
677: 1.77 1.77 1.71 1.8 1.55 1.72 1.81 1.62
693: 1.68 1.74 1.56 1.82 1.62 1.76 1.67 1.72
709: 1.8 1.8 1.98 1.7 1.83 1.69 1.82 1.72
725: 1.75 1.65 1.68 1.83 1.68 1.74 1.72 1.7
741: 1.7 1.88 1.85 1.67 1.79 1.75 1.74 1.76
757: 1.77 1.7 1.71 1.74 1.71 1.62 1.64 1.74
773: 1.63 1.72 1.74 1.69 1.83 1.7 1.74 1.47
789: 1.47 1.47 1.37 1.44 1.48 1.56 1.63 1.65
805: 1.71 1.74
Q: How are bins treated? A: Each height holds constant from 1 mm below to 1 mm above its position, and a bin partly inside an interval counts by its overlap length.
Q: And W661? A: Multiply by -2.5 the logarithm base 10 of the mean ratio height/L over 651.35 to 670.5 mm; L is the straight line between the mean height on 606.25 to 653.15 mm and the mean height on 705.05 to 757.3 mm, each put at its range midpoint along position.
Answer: -0.12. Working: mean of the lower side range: 1.3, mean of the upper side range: 1.76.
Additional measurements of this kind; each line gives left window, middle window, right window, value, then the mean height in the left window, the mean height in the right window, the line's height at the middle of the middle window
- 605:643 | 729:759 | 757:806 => -0.12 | 1.36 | 1.63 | 1.57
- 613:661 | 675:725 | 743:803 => -0.19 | 1.28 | 1.66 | 1.46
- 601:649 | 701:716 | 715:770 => -0.09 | 1.34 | 1.73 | 1.62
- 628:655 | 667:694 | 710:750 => -0.24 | 1.05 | 1.76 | 1.36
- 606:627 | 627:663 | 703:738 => 0.38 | 1.63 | 1.75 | 1.67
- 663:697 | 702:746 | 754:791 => -0.04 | 1.7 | 1.68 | 1.69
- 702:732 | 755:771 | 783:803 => -0.05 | 1.76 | 1.53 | 1.62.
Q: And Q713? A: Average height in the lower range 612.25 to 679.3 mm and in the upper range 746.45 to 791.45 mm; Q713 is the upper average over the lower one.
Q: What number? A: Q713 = 1.20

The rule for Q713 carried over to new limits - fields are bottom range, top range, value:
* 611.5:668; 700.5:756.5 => 1.30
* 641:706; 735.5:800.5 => 1.07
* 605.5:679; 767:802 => 1.13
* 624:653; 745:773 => 1.61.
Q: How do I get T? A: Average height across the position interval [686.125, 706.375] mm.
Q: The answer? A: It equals 1.7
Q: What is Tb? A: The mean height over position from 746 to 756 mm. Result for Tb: 1.74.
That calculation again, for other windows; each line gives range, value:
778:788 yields 1.69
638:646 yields 0.822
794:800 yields 1.49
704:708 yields 1.69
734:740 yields 1.72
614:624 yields 1.67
